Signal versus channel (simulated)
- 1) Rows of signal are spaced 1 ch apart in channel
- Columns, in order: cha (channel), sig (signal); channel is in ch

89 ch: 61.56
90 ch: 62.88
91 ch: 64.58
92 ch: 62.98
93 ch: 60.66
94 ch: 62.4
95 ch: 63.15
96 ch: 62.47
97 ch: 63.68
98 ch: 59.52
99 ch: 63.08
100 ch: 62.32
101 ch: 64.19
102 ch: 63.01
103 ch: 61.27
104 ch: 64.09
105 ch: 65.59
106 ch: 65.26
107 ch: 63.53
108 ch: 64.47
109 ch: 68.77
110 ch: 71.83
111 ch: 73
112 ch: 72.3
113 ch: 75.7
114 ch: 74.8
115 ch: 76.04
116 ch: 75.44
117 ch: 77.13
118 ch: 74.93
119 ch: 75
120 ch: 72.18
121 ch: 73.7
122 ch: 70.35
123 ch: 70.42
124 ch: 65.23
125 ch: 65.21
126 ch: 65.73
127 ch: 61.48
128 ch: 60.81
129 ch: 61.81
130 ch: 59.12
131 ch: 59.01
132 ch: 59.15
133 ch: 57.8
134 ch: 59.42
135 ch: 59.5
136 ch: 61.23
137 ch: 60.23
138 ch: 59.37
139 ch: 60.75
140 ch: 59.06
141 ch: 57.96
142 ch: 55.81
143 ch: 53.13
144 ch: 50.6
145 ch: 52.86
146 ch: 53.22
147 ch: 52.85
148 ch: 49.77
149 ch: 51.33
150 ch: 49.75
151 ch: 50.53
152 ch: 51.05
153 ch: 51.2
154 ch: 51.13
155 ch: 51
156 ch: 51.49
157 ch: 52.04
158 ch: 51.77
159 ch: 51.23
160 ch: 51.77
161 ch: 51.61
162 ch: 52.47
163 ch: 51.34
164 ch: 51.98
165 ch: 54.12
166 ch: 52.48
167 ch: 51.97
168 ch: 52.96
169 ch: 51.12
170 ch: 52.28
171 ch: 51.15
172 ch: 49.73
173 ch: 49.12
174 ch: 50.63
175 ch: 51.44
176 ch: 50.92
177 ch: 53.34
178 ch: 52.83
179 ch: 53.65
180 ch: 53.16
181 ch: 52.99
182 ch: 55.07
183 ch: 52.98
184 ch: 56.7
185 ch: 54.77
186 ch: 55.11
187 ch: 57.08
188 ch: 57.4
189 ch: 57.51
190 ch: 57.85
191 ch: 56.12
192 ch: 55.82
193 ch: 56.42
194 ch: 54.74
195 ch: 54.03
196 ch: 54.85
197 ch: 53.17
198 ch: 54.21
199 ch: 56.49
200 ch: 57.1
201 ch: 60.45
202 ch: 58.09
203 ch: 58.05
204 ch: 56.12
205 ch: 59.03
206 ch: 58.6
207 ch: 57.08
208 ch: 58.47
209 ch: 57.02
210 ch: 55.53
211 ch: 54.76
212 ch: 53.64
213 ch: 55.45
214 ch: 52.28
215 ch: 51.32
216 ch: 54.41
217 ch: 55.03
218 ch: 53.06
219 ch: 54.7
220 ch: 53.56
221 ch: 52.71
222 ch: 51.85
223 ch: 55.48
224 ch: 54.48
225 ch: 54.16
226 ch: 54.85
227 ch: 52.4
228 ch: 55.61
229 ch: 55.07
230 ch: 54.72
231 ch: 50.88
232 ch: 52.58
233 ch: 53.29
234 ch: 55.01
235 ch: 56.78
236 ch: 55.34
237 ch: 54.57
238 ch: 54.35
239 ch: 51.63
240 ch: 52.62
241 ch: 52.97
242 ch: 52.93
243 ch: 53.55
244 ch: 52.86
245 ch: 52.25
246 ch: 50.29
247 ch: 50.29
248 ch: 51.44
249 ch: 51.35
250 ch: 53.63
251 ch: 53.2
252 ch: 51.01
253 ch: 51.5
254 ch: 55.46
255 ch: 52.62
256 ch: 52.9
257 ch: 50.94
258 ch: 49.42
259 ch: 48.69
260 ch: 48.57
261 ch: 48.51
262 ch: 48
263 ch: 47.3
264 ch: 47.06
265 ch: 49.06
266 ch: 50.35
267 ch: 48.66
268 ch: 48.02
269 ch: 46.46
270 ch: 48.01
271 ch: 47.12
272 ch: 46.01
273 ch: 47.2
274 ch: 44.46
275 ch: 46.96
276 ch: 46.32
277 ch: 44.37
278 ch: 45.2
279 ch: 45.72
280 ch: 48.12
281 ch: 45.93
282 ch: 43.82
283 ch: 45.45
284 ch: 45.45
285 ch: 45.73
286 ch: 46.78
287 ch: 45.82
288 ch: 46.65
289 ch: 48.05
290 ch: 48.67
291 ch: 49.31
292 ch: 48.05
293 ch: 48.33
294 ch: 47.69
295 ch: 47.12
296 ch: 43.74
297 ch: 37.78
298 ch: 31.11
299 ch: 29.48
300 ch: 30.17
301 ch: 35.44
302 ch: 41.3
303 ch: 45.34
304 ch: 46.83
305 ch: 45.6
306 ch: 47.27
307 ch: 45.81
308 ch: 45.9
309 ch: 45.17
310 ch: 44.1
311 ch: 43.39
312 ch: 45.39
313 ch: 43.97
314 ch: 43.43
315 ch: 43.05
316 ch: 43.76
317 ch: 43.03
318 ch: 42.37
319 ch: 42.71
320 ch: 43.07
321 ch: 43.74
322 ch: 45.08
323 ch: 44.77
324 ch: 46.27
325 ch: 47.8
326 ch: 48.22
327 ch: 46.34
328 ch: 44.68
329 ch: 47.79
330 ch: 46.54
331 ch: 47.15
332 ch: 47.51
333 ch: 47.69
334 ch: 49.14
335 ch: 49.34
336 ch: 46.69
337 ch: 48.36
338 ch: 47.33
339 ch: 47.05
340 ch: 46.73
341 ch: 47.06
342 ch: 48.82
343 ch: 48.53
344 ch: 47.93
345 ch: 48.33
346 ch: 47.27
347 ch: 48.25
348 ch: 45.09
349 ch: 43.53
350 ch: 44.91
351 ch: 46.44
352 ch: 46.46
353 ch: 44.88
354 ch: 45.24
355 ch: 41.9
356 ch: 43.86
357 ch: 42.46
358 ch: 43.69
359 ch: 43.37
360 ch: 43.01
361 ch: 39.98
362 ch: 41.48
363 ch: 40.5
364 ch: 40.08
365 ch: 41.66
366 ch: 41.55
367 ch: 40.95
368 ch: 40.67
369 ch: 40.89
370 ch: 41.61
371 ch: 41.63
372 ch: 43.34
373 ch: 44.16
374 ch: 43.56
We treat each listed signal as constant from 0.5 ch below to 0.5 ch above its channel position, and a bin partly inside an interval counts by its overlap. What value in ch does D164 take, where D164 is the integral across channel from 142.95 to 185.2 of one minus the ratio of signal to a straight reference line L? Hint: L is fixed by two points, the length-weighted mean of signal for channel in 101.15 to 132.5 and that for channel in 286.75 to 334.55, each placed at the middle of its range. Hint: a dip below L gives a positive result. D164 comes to 6.88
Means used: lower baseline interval 67.9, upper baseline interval 44.4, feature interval 52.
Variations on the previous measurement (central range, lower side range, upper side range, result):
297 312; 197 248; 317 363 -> 2.2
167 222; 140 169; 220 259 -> -2.1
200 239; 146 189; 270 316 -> -4.7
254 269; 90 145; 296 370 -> 0.4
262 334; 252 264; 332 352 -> 5.4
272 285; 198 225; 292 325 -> 0.3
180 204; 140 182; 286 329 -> -2.6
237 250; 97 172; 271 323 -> -0.8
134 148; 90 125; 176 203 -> 1.4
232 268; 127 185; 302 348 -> -1.5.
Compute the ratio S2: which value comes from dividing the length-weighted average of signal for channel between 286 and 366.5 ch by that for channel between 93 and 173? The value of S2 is 0.7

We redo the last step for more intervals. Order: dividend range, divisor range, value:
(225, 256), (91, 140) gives 0.81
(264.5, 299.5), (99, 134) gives 0.68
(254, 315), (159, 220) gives 0.84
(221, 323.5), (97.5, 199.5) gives 0.82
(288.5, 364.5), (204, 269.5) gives 0.85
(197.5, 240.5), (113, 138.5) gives 0.83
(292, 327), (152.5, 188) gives 0.82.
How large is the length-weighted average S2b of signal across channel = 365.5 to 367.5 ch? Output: 41.2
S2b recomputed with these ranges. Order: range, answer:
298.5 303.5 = 36.3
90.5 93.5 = 62.7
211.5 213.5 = 54.5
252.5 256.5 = 53.1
